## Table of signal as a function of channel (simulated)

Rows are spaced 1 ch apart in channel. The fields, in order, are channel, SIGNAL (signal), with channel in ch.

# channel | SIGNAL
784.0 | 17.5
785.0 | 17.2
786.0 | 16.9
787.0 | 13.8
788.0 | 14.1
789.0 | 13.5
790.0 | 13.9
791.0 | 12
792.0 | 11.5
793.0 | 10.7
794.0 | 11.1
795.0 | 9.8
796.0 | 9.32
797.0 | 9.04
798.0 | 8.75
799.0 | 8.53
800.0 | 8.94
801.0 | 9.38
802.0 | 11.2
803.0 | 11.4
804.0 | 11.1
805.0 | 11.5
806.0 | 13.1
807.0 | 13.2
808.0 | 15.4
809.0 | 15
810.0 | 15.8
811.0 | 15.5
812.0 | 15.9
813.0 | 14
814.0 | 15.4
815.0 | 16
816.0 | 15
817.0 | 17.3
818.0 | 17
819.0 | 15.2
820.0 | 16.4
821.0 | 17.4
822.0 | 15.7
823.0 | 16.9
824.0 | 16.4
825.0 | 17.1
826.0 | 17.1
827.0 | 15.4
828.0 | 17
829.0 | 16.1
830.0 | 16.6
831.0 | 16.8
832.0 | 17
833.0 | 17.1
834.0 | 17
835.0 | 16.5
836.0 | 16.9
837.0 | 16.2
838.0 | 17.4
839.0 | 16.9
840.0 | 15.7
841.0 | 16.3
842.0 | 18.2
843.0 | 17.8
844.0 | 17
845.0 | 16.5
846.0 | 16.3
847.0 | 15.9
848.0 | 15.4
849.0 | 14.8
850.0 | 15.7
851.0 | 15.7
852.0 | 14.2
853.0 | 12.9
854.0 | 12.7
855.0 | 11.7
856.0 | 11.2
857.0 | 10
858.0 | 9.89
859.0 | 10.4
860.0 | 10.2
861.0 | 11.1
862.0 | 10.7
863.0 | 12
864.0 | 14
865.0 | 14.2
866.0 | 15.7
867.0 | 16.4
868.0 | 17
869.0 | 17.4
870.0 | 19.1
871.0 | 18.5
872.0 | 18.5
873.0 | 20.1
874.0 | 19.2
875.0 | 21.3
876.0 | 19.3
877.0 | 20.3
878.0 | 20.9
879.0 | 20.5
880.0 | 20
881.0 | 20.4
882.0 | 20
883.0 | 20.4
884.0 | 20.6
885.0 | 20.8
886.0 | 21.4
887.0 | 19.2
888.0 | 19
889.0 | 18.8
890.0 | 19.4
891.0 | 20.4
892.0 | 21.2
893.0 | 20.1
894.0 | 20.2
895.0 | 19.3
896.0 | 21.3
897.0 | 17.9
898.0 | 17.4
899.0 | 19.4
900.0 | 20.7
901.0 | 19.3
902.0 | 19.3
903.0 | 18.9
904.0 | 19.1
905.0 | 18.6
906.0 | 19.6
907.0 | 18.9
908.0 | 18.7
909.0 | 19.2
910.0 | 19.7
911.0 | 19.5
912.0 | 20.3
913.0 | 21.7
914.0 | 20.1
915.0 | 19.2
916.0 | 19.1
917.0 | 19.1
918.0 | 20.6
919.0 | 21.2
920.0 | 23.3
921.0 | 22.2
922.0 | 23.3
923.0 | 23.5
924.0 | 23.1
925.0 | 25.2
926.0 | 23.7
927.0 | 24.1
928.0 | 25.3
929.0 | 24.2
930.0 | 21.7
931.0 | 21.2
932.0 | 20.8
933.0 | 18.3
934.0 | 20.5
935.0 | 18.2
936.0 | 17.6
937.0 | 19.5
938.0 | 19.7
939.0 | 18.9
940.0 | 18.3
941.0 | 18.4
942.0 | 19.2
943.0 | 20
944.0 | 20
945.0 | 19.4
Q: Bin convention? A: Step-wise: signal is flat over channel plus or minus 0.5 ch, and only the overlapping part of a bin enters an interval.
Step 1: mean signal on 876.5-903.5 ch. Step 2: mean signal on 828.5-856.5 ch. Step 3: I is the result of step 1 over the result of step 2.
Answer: 1.26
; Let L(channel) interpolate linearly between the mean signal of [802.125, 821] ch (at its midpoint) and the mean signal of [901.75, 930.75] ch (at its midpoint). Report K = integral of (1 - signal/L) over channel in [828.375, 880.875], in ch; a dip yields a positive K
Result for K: 4.0 ch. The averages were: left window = 14.7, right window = 21.1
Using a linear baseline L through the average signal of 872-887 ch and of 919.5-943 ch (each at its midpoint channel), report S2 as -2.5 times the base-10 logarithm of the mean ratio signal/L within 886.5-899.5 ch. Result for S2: 0.06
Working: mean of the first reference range 20.3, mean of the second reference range 21.3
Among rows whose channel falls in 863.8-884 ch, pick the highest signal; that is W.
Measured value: 21.3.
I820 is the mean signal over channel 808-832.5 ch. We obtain 16.2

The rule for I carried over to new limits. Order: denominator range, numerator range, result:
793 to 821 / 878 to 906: 1.52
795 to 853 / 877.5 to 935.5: 1.37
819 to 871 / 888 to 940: 1.33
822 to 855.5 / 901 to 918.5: 1.21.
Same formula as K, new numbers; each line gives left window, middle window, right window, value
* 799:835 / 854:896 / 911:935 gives 3.2 ch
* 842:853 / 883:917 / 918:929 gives 2.2 ch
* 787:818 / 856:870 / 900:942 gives 3.0 ch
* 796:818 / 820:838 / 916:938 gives -2.7 ch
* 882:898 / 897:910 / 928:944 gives 0.6 ch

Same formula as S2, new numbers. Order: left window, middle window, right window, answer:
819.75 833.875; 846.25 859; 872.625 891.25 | 0.34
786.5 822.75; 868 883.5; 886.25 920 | -0.10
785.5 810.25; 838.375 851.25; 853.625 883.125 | -0.12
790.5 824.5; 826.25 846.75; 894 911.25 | -0.11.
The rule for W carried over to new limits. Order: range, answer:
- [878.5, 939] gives 25.3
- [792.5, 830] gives 17.4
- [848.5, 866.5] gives 15.7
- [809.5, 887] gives 21.4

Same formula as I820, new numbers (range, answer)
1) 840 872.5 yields 14.6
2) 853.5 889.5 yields 16.7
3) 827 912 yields 17.3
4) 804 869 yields 15.1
